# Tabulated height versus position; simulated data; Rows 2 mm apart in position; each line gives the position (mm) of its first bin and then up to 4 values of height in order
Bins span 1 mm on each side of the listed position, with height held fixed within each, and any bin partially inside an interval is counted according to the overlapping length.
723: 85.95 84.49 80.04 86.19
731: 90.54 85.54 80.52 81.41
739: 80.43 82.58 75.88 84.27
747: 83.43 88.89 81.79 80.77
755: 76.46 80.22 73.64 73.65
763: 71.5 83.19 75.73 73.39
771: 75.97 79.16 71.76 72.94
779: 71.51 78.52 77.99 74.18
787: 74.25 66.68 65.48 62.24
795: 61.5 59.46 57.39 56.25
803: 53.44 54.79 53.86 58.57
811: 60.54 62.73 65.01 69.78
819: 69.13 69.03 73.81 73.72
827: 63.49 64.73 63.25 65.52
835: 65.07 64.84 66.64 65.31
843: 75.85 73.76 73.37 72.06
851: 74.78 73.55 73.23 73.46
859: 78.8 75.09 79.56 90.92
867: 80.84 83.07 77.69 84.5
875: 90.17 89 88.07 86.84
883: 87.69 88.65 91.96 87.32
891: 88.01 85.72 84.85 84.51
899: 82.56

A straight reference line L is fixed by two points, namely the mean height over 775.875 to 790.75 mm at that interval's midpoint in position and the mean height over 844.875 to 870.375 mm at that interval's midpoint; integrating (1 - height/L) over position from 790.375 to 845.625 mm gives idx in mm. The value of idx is 8.2 mm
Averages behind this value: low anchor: 73.3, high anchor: 77.2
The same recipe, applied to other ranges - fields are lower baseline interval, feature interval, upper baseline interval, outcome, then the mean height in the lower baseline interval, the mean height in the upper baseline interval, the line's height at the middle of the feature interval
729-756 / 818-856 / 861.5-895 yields 6.92 mm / 82.6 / 86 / 85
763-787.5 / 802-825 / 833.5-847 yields 2.65 mm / 75.6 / 68.8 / 71.6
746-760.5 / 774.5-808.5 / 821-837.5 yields 3.98 mm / 80.5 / 67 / 73.7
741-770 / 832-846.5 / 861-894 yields 2.67 mm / 78.9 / 85.9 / 83.7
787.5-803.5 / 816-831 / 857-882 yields 0.14 mm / 61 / 83.3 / 69.4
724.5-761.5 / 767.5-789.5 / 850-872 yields 1.70 mm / 81.7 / 78.3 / 80.7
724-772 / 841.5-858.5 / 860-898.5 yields 2.15 mm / 80.4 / 85.5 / 84.3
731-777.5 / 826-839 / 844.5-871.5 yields 2.18 mm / 79.1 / 77.2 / 77.7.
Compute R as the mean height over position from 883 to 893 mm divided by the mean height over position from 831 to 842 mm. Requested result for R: 1.36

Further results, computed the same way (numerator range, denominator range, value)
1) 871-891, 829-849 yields 1.29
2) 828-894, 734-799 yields 1.04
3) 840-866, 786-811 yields 1.25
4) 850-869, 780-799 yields 1.14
